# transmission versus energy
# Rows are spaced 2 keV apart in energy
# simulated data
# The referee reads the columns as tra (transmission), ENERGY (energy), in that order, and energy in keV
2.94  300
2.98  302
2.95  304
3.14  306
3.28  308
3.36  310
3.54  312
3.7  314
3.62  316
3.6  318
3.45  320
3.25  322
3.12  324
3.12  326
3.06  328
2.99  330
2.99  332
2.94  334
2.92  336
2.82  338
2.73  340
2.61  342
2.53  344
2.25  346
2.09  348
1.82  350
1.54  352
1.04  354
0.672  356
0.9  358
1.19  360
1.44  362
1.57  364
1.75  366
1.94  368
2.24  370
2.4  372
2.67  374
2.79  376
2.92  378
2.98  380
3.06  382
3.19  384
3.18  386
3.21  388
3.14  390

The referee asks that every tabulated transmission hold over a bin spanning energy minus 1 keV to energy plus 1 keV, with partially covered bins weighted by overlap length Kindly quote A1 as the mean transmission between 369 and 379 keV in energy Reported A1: 2.6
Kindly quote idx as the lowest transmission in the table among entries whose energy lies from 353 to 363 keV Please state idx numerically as 0.672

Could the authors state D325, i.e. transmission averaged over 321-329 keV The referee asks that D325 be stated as 3.14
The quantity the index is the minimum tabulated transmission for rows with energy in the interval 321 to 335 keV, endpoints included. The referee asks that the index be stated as 2.94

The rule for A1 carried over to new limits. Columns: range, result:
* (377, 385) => 3.04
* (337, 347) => 2.59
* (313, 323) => 3.52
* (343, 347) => 2.39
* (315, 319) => 3.61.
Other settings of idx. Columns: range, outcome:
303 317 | 2.95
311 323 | 3.25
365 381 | 1.75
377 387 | 2.92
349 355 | 1.04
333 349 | 2.09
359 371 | 1.19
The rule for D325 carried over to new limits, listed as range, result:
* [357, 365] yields 1.27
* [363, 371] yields 1.88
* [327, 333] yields 3.01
